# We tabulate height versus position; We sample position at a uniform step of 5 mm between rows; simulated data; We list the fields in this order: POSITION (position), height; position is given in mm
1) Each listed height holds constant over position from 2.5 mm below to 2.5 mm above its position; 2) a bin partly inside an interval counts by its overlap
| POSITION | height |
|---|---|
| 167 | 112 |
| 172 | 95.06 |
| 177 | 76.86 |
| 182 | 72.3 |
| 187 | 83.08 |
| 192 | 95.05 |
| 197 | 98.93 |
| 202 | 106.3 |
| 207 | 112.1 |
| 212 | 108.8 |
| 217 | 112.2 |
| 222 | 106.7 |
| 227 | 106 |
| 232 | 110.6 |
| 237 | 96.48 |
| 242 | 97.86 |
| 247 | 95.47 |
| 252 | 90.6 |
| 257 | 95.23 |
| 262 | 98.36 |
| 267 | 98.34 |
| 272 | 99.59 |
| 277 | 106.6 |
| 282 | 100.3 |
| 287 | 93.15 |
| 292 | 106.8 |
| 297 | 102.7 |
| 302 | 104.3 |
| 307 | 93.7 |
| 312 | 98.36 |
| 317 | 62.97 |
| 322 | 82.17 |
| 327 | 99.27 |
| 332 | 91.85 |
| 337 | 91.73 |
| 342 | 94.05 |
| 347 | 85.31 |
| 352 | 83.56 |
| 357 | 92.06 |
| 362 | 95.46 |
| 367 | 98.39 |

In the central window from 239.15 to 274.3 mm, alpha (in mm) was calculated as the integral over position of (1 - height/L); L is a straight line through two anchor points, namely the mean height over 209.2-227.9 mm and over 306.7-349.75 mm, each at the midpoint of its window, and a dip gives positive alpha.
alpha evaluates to 1.78 mm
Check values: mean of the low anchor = 109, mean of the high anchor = 88.5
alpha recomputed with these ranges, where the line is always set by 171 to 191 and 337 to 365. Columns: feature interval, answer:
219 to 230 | -3.0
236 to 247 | -1.6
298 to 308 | -1.4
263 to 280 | -2.9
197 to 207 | -2.8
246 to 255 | -0.8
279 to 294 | -2.2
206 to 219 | -4.3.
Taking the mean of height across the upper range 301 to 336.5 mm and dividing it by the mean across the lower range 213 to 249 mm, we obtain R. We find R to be 0.9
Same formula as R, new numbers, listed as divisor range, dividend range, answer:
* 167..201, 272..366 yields 1.05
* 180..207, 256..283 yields 1.07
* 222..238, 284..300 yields 0.96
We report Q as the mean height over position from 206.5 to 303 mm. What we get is 102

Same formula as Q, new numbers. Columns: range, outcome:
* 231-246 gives 100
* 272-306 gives 102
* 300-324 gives 88.1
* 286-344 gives 93.4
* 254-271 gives 97.3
